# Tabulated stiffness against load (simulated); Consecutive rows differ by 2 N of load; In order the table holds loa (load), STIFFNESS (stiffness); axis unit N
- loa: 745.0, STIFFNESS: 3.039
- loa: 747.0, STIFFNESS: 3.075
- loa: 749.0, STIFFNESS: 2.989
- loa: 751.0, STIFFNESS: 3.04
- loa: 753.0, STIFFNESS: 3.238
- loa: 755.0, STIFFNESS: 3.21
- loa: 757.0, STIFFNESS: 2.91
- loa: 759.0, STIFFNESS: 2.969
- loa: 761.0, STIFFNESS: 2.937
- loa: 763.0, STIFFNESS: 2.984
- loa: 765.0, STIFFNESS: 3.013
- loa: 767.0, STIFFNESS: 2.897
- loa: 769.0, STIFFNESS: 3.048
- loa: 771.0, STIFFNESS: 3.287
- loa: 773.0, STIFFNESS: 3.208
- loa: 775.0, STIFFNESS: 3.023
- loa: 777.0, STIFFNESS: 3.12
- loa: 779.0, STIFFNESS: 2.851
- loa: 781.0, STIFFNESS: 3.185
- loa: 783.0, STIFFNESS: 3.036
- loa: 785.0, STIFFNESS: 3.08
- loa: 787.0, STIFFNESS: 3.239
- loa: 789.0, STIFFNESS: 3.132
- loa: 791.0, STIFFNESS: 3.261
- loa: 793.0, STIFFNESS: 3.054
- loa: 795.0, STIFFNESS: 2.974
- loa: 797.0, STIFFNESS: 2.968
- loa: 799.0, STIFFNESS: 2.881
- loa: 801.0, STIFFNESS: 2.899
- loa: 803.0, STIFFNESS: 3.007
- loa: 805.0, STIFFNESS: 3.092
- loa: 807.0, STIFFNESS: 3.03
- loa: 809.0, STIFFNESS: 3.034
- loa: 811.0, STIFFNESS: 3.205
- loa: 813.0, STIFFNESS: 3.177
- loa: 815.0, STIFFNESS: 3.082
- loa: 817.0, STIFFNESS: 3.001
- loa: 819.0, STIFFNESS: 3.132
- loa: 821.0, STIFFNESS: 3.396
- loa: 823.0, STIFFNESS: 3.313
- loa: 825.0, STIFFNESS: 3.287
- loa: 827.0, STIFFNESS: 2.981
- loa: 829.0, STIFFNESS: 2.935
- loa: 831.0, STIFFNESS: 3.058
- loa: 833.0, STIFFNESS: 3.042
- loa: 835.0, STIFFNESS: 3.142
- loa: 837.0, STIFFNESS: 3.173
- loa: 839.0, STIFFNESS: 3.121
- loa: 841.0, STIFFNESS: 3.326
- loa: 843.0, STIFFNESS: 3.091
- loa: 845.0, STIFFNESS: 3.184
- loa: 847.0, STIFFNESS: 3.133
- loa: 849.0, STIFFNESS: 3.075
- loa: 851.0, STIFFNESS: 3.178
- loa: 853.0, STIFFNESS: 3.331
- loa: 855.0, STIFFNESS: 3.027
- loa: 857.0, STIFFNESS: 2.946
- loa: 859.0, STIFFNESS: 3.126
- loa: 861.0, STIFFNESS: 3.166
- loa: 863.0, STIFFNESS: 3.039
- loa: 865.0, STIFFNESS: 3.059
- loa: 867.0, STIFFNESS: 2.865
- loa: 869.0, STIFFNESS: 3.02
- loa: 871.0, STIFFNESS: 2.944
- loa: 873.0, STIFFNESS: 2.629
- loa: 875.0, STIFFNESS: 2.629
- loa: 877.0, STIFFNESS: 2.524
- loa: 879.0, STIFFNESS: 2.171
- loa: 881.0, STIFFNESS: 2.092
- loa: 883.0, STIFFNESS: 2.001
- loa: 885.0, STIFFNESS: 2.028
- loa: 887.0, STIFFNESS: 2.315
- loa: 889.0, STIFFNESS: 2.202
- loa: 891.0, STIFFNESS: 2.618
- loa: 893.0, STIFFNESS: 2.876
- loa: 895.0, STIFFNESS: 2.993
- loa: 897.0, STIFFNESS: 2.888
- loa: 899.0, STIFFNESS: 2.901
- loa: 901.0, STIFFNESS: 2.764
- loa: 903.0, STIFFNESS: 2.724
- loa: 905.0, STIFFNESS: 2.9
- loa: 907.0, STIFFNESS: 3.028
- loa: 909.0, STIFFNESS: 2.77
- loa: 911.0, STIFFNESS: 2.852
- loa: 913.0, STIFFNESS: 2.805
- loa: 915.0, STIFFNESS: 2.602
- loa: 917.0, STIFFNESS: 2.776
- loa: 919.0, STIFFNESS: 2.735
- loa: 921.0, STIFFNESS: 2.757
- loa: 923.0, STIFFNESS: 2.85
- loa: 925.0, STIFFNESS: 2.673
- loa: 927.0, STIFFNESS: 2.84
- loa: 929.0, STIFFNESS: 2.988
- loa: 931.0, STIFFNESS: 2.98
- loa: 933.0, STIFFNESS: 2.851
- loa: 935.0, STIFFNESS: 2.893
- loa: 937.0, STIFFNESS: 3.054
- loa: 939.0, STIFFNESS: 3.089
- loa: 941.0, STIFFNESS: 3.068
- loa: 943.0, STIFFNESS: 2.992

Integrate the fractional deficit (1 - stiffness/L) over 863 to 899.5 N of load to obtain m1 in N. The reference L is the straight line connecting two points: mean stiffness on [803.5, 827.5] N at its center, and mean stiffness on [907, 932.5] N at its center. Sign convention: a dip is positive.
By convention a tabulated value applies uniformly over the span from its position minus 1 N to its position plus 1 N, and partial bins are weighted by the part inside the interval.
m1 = 4.1 N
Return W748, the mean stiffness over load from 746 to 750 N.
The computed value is 3.03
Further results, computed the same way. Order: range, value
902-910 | 2.86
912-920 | 2.73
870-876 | 2.73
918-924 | 2.78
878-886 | 2.07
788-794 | 3.15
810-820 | 3.12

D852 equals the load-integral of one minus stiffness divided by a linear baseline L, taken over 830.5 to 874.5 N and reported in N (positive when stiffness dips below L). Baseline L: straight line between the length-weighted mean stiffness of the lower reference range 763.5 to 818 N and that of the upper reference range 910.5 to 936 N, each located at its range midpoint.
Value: -1.8 N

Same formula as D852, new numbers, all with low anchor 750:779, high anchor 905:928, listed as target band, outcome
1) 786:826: -1.66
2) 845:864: -1.41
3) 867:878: 0.42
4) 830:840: -0.59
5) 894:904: -0.10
